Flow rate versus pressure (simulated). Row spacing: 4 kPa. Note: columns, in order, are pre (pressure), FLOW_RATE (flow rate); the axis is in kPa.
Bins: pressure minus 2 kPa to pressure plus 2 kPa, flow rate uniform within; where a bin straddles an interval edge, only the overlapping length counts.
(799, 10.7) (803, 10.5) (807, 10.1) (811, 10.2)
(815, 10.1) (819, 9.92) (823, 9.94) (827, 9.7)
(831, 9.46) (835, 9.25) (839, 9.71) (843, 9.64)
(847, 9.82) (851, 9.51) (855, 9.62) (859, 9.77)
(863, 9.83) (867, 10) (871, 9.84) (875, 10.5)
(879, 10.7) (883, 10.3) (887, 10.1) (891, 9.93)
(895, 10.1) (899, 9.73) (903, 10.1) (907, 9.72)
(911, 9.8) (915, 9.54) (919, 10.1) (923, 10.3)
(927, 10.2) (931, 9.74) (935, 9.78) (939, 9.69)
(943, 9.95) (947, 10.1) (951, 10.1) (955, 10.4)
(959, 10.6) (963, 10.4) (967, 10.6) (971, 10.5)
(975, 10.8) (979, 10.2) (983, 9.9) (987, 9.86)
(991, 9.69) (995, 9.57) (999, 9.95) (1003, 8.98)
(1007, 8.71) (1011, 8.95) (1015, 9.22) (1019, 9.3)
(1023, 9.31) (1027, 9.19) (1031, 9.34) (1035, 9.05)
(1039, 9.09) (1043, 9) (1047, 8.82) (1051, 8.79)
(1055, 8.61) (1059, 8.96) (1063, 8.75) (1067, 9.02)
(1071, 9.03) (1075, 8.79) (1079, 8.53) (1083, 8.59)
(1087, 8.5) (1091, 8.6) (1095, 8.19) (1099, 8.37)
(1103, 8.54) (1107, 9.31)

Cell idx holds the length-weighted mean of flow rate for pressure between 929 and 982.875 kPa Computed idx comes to 10.2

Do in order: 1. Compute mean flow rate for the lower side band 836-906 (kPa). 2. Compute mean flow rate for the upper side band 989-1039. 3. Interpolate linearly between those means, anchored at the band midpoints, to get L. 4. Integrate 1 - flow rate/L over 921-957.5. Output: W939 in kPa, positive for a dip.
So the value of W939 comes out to -1.6 kPa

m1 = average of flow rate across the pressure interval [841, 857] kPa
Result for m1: 9.65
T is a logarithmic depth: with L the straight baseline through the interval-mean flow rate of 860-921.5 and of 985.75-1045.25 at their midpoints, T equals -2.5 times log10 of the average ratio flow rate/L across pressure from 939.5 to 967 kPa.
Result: -0.07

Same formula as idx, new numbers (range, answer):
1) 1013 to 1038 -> 9.23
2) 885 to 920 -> 9.9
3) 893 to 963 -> 10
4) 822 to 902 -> 9.87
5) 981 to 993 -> 9.82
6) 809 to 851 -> 9.76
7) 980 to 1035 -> 9.39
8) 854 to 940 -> 9.98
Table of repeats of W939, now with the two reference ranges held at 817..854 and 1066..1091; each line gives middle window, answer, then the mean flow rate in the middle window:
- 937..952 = -1.2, 9.95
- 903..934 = -1.9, 9.92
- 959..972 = -1.9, 10.5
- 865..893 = -2.1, 10.2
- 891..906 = -0.9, 9.95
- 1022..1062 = -0.6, 9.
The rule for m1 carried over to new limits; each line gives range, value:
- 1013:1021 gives 9.26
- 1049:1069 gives 8.83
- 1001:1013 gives 8.88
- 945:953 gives 10.1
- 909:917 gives 9.67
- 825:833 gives 9.58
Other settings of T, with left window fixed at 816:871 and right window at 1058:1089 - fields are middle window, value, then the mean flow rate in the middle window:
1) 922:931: -0.084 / 10.1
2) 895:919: -0.042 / 9.83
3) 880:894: -0.068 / 10.2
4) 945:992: -0.120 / 10.3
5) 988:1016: -0.030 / 9.32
